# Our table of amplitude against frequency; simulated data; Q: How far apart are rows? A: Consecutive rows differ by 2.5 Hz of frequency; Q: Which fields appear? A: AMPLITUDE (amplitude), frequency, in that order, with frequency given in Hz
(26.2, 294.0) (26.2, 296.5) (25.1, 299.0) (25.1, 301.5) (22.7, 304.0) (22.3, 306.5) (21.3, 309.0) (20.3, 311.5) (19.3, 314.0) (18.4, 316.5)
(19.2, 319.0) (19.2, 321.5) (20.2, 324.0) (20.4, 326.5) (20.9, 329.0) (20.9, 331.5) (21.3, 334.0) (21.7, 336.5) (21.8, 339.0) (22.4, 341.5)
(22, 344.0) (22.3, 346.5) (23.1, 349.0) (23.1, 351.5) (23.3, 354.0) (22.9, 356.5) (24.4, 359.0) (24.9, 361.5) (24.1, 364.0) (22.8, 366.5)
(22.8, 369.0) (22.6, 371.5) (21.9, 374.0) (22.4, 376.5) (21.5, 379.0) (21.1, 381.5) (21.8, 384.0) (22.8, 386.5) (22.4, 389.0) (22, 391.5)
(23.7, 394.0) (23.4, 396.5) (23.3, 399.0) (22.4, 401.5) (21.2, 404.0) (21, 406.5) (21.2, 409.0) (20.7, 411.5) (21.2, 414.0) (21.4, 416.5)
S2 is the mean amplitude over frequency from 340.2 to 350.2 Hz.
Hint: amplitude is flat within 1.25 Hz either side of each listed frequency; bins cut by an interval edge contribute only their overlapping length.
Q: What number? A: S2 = 22.4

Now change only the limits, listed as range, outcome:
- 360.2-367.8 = 23.9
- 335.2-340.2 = 21.7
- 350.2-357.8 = 23.1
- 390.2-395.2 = 22.8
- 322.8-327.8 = 20.3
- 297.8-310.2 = 23.3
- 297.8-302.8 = 25.1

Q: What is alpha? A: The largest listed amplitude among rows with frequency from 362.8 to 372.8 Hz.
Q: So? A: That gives 24.1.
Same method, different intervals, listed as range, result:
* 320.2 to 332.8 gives 20.9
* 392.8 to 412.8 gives 23.7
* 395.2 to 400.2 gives 23.4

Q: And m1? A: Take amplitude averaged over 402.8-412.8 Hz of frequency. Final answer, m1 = 21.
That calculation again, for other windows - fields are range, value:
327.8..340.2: 21.3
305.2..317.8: 20.3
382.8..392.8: 22.3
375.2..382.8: 21.7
